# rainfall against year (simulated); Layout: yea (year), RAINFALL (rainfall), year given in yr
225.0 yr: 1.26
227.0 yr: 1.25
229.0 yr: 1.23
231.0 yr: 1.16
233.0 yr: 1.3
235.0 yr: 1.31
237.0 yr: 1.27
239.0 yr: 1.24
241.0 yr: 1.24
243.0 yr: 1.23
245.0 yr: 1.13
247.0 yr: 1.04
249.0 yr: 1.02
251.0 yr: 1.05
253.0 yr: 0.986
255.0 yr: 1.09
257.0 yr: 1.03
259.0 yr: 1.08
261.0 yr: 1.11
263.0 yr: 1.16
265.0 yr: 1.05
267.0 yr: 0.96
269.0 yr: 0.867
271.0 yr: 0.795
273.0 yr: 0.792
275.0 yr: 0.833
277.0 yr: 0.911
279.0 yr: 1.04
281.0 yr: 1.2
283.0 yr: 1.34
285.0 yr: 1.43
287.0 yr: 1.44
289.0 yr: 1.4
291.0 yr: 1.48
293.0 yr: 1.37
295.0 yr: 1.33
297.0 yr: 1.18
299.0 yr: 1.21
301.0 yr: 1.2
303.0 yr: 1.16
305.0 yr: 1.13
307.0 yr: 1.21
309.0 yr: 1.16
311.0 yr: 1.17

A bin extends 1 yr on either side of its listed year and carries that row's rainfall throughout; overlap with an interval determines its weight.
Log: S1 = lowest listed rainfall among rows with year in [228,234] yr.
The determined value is 1.16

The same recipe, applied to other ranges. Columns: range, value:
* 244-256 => 0.986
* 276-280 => 0.911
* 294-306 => 1.13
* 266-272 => 0.795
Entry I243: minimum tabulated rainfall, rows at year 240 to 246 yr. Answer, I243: 1.13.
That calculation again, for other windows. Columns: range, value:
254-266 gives 1.03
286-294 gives 1.37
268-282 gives 0.792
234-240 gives 1.24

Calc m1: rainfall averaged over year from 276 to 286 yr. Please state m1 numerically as 1.18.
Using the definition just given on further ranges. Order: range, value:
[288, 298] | 1.35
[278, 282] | 1.12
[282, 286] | 1.39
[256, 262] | 1.07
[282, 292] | 1.42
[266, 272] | 0.874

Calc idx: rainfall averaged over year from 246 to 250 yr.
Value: 1.03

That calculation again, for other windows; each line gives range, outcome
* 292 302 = 1.26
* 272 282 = 0.955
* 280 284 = 1.27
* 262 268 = 1.06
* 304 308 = 1.17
